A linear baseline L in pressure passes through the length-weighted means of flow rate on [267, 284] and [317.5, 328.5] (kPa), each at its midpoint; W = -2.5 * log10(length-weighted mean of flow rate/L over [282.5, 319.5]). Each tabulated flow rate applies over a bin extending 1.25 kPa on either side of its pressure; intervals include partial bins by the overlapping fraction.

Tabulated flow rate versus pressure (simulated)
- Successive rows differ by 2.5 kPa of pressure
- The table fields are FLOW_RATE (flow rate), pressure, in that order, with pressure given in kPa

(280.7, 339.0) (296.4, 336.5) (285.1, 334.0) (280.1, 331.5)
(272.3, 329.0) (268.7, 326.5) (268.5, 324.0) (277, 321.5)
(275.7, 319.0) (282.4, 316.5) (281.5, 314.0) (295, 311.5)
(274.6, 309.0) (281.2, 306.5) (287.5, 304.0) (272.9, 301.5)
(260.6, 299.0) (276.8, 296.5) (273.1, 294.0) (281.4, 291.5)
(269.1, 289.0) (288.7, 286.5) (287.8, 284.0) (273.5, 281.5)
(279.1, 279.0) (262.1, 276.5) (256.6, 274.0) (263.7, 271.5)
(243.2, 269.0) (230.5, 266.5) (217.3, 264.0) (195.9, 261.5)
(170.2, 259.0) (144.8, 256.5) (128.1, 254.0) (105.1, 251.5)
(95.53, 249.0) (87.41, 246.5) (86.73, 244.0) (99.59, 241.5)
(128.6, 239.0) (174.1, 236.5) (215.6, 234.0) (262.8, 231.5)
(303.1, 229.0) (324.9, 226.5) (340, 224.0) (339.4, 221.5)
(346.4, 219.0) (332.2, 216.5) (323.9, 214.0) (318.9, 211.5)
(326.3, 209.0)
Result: -0.04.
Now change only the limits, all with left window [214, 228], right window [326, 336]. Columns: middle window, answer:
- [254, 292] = 0.27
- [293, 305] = 0.08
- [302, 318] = 0.02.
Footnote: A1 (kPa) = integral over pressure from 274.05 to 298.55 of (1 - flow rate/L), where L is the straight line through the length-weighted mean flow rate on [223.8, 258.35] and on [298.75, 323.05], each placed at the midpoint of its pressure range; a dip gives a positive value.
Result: -3.41 kPa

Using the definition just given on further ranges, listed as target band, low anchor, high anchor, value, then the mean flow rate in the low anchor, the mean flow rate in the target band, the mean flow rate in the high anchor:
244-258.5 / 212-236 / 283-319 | 8.97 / 306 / 113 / 279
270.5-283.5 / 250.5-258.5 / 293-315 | -4.66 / 131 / 268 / 278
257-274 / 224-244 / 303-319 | 1.68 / 215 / 219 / 283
